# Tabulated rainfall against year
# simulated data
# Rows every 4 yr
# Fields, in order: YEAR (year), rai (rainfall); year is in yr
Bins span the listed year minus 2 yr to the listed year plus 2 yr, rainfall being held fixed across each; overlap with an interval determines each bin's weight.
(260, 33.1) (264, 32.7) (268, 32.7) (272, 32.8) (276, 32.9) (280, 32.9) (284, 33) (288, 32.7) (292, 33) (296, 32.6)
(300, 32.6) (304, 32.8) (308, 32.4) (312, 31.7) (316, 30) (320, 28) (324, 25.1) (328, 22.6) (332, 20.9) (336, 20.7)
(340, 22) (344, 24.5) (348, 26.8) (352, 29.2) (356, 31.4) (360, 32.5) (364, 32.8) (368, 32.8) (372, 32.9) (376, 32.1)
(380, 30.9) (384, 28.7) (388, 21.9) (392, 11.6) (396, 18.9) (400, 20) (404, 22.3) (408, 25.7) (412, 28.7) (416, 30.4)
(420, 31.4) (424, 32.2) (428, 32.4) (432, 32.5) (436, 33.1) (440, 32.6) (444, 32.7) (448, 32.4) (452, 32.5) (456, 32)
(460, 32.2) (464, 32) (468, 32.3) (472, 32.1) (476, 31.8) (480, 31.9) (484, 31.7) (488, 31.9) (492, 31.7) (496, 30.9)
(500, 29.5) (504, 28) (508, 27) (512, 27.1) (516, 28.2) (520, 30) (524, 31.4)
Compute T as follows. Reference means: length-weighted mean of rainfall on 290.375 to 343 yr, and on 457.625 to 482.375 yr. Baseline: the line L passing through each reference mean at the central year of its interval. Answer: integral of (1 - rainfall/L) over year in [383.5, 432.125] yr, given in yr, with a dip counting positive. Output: 7.80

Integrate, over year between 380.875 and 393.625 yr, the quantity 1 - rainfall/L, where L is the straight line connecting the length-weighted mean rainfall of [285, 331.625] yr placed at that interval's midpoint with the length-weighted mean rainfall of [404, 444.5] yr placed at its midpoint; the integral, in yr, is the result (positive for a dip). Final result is 3.6 yr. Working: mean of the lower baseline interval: 30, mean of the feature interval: 21.9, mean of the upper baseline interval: 30.7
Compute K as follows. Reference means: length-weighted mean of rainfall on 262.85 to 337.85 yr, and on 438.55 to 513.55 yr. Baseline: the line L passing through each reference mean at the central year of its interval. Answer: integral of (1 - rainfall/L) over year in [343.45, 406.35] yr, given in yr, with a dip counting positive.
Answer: 7.6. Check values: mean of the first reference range 30.1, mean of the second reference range 31.2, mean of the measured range 26.9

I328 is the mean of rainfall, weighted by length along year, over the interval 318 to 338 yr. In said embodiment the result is 23.5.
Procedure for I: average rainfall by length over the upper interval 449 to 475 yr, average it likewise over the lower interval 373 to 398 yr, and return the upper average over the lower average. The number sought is 1.32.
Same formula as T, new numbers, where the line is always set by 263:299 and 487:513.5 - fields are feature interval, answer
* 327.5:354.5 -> 6.64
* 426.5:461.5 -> -2.57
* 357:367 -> -0.31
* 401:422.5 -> 2.32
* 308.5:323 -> 1.10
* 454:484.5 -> -2.18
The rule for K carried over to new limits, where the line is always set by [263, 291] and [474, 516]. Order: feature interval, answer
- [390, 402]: 5.5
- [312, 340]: 6.4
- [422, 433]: -0.5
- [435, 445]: -0.7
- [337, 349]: 3.0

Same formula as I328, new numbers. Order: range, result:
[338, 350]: 24.4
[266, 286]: 32.9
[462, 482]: 32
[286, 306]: 32.7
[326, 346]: 22.1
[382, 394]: 20.7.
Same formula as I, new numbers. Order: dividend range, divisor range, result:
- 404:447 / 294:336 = 1.08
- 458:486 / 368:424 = 1.22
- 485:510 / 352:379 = 0.93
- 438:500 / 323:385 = 1.15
